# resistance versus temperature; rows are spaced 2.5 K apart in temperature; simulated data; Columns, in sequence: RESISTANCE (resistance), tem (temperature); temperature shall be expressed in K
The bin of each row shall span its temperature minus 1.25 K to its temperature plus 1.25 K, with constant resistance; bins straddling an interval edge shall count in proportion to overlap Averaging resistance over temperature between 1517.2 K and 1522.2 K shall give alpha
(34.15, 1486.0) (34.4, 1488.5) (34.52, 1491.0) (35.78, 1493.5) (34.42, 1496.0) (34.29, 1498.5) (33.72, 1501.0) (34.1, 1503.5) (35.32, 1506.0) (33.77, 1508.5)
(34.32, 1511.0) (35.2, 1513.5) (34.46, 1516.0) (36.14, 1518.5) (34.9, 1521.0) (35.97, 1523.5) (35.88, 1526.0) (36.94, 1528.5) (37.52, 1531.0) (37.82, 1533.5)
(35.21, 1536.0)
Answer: 35.5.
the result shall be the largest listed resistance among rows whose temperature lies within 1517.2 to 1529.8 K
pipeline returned 36.94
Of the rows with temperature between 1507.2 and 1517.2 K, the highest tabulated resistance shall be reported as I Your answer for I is 35.2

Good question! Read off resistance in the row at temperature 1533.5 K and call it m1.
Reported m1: 37.82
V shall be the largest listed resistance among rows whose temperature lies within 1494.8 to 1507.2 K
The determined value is 35.32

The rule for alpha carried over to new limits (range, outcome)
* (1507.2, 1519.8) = 34.8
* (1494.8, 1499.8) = 34.3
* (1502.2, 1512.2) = 34.4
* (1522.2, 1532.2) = 36.6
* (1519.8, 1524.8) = 35.4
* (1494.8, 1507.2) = 34.4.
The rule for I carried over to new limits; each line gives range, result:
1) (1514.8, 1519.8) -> 36.14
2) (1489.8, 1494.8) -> 35.78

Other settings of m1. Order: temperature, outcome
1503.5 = 34.1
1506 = 35.32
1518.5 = 36.14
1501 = 33.72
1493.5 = 35.78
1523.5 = 35.97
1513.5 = 35.2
